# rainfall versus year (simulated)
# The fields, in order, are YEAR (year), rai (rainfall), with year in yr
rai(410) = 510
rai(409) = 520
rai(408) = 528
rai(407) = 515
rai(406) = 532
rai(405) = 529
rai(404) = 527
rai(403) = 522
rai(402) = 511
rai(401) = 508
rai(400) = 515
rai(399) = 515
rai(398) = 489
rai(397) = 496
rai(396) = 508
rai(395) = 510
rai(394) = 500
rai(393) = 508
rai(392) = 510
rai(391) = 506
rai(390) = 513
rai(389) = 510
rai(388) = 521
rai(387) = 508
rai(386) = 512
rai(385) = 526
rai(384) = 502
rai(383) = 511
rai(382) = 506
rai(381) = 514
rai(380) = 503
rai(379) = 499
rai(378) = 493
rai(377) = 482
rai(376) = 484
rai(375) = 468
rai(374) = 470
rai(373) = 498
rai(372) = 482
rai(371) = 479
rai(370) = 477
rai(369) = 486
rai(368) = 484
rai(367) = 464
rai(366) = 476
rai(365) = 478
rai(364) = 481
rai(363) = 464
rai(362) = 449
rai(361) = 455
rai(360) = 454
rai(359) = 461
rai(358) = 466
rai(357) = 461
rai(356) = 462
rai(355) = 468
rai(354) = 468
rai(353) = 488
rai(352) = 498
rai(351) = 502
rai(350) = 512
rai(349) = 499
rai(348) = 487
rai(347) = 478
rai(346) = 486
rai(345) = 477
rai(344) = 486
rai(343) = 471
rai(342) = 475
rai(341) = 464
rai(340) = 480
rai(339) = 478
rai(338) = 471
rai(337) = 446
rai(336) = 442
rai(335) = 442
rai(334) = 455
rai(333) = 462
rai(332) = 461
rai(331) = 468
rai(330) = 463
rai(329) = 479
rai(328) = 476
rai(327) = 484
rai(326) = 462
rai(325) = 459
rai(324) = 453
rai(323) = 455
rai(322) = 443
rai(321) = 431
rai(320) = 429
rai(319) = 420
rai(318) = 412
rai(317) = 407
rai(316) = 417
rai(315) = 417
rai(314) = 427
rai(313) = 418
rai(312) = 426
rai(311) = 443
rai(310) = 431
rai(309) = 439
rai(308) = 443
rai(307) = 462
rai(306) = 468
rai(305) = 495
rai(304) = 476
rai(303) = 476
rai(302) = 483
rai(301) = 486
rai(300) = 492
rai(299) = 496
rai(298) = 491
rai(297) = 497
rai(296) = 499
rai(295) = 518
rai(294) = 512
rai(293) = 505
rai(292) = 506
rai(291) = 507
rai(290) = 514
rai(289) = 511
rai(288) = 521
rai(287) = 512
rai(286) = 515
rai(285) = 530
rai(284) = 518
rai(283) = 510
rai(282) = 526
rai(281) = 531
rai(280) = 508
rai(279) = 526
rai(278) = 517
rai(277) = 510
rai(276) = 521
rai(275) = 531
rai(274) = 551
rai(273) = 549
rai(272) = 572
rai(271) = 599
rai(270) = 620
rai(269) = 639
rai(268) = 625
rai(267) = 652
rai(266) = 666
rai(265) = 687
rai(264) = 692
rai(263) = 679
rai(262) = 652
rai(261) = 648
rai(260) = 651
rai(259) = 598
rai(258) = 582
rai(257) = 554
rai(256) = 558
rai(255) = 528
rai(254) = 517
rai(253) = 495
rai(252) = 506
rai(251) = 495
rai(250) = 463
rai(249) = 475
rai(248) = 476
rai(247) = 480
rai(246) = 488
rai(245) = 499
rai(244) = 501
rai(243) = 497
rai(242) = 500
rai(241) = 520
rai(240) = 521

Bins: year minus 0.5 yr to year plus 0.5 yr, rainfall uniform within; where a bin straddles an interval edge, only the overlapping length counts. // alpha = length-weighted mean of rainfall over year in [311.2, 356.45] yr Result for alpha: 460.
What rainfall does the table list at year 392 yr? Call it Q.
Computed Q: 510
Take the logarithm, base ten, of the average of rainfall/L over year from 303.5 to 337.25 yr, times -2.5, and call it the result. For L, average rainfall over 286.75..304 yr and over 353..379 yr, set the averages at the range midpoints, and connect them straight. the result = 0.10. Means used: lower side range 501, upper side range 473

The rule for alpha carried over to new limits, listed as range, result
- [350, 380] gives 477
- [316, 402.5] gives 479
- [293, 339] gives 459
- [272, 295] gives 521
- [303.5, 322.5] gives 437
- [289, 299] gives 505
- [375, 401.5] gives 505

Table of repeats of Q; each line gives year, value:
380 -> 503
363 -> 464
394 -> 500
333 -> 462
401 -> 508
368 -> 484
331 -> 468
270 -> 620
